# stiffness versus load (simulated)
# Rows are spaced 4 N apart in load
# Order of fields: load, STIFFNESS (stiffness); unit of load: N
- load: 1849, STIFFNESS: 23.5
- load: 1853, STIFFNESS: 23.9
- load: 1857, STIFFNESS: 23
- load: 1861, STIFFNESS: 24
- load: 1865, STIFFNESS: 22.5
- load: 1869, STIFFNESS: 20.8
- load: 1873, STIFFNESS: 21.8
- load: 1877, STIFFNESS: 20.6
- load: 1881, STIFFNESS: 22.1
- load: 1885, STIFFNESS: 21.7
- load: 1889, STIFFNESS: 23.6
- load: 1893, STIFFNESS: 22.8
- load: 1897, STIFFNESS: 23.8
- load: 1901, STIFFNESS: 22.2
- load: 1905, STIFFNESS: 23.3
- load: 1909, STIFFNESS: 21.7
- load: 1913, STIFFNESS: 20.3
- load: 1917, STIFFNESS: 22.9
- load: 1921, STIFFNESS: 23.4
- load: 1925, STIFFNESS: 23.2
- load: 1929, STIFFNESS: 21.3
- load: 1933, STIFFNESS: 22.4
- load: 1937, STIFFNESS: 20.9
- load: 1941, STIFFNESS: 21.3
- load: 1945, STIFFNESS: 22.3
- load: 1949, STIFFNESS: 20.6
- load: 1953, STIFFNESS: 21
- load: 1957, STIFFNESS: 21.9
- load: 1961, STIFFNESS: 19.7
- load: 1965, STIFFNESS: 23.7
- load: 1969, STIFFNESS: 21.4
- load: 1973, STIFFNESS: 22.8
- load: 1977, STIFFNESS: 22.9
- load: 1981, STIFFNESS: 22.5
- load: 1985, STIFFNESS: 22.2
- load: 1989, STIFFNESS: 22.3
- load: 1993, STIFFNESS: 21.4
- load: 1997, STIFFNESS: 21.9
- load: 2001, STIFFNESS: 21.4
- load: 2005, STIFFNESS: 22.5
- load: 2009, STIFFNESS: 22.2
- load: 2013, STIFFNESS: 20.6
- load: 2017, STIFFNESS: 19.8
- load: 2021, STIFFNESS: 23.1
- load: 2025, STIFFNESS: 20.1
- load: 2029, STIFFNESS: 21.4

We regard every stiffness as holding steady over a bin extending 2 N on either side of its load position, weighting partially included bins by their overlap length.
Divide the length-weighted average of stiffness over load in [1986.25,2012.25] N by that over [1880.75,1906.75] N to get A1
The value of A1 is 1.0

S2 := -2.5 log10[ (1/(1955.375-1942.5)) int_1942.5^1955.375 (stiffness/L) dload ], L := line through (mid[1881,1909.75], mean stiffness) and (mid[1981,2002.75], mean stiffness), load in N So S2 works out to 0.05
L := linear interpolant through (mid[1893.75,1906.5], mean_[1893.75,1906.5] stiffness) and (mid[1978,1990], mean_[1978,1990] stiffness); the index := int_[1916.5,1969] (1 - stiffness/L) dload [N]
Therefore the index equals 2.0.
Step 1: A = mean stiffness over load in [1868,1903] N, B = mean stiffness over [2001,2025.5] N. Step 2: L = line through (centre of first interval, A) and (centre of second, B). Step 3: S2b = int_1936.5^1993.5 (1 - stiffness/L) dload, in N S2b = -0.24 N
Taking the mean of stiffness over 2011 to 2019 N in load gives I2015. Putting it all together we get 20.2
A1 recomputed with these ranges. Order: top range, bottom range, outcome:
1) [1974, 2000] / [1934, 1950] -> 1.04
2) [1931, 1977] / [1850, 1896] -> 0.96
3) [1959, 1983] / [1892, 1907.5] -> 0.96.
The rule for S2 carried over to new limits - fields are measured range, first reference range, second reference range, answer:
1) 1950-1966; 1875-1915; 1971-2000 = 0.04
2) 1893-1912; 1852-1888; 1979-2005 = -0.02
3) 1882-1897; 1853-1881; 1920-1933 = -0.02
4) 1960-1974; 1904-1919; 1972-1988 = 0.02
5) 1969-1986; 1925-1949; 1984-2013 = -0.03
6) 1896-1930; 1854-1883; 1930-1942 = -0.03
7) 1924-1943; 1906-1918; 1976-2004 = 0.00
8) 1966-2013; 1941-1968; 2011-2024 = -0.04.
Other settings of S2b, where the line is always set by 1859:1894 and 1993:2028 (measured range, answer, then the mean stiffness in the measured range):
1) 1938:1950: 0.2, 21.4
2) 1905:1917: 0.2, 21.7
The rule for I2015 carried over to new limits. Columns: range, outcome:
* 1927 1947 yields 21.6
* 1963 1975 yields 22.6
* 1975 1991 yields 22.5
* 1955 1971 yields 21.7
